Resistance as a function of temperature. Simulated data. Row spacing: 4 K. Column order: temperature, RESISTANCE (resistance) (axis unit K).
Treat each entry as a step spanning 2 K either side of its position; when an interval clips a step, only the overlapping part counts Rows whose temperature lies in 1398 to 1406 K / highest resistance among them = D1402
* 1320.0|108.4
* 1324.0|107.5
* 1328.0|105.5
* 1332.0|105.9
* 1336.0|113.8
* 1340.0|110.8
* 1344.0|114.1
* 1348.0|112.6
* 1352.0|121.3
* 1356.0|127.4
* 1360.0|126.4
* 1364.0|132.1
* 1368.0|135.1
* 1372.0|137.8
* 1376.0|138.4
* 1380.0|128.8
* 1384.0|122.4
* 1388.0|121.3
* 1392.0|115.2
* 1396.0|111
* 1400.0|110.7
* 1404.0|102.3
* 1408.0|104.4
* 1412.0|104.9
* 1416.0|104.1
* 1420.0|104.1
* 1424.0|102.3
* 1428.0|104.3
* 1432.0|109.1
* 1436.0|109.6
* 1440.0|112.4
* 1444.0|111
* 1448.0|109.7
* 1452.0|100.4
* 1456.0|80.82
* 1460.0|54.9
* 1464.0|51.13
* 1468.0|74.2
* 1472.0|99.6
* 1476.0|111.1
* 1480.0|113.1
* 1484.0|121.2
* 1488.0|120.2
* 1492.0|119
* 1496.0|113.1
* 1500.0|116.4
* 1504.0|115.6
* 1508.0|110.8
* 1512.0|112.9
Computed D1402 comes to 110.7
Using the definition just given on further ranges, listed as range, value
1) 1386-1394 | 121.3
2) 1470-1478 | 111.1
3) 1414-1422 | 104.1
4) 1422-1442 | 112.4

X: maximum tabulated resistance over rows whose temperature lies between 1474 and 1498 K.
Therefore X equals 121.2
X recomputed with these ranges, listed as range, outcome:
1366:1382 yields 138.4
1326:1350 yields 114.1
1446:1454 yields 109.7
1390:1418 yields 115.2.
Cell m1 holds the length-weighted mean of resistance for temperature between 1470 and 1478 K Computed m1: 105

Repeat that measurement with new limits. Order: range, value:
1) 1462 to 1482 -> 89.8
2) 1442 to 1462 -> 91.4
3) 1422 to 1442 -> 108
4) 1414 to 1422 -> 104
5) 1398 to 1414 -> 106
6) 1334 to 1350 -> 113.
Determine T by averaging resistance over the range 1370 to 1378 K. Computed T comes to 138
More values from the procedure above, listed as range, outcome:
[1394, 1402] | 111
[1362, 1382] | 134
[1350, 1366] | 127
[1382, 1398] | 117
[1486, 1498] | 117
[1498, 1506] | 116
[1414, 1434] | 105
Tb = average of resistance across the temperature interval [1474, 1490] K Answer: 116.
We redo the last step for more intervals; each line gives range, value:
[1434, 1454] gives 109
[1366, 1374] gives 136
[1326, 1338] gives 108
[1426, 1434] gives 107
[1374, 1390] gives 128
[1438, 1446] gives 112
